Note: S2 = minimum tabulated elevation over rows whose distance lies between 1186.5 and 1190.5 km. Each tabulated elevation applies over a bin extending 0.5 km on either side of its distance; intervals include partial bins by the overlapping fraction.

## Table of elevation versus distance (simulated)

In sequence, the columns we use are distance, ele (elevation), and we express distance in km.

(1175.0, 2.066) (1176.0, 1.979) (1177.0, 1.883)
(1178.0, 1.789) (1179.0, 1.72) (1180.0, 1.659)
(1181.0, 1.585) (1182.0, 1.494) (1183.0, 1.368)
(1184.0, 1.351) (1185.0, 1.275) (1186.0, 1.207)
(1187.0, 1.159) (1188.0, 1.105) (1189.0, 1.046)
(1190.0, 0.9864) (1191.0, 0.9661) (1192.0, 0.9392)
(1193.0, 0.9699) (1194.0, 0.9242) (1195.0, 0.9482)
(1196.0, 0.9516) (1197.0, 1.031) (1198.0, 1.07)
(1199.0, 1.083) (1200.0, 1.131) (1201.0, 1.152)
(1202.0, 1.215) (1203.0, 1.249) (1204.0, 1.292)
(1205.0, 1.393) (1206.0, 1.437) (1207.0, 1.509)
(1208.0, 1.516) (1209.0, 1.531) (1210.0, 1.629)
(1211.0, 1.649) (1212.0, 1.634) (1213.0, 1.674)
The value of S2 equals 0.9864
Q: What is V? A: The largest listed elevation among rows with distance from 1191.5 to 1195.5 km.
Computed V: 0.9699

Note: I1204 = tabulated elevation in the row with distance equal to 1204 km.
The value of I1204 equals 1.292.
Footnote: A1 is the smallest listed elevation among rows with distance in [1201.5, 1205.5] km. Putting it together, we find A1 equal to 1.215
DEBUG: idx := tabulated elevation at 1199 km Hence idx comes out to 1.083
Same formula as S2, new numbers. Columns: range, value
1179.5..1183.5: 1.368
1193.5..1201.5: 0.9242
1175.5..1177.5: 1.883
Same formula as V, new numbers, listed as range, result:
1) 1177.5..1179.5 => 1.789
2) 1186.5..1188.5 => 1.159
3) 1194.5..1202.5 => 1.215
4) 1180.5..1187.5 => 1.585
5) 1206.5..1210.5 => 1.629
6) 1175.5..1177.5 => 1.979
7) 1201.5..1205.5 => 1.393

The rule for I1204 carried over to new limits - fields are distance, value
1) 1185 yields 1.275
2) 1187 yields 1.159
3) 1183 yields 1.368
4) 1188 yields 1.105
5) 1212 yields 1.634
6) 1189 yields 1.046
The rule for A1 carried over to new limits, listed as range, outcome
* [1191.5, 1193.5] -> 0.9392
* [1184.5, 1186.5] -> 1.207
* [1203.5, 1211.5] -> 1.292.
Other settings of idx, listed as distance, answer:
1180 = 1.659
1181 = 1.585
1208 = 1.516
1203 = 1.249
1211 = 1.649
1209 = 1.531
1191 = 0.9661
